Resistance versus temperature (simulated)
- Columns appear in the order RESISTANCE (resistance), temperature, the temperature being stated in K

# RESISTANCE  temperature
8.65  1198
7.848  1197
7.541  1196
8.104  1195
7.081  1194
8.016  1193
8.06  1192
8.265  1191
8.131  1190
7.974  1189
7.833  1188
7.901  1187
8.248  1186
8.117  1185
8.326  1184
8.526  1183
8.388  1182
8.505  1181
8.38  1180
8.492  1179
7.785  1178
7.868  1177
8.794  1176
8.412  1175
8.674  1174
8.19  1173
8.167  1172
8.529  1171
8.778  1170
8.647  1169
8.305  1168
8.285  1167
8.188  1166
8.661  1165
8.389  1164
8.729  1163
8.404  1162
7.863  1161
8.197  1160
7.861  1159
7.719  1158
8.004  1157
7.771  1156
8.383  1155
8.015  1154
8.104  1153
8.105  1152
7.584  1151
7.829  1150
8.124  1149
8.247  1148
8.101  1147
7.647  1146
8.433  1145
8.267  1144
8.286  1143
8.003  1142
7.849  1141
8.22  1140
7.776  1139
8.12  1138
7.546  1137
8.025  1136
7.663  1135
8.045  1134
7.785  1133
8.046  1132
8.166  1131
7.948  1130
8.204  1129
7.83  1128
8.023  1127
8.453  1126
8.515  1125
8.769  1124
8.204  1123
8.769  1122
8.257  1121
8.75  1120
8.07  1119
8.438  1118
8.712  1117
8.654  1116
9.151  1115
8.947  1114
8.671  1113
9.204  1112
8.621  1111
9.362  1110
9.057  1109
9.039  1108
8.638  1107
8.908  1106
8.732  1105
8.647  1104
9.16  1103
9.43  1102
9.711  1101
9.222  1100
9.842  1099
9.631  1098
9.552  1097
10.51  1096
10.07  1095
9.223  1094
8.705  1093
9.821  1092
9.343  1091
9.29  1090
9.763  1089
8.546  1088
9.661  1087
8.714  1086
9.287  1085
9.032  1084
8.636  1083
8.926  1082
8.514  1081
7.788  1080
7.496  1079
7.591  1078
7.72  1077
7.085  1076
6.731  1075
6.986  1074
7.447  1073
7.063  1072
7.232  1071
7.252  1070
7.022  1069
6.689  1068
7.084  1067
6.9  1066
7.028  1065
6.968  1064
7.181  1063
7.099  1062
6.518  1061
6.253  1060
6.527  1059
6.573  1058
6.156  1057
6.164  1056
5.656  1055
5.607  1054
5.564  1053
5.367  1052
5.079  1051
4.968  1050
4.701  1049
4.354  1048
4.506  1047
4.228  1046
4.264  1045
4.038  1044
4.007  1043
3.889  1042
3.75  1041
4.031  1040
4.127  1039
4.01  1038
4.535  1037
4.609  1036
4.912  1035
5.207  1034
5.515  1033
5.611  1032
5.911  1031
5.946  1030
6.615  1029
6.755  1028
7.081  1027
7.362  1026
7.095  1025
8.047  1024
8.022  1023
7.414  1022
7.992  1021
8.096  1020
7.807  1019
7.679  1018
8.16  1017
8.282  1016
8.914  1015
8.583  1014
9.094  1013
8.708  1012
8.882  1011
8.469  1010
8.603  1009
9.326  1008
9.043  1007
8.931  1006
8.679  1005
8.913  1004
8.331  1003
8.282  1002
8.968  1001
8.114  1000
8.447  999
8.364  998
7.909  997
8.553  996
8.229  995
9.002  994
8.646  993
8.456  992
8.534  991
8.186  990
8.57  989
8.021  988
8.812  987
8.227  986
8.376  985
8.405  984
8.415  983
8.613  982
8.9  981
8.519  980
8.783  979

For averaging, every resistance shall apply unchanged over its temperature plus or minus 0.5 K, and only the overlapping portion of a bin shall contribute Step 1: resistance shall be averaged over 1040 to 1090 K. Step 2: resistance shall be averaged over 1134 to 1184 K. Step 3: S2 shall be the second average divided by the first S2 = 1.23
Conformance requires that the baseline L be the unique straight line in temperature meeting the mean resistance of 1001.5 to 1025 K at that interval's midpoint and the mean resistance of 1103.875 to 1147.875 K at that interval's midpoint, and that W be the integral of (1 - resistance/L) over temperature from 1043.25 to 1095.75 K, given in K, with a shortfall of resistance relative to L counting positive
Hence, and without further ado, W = 7.94 K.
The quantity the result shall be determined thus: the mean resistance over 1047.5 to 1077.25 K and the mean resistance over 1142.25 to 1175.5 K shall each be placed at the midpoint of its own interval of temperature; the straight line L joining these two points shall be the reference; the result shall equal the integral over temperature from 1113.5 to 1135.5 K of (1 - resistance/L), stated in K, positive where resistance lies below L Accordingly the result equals -2.2 K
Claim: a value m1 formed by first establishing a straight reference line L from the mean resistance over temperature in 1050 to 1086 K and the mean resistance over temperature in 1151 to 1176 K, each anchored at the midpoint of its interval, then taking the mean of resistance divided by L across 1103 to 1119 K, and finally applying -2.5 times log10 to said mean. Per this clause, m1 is -0.166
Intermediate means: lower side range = 7.03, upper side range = 8.26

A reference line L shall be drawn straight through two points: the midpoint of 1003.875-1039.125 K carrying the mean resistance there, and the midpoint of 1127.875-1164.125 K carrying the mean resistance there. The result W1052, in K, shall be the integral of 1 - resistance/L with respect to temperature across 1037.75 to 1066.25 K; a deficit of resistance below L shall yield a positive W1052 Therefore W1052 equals 8.14 K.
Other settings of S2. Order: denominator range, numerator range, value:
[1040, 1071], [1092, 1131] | 1.56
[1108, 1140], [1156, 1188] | 0.99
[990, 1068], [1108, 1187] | 1.21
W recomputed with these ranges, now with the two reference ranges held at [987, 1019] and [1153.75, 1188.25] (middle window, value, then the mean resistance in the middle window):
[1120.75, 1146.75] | 0.69 K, 8.11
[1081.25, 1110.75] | -3.01 K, 9.25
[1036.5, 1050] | 6.78 K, 4.22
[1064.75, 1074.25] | 1.53 K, 7.07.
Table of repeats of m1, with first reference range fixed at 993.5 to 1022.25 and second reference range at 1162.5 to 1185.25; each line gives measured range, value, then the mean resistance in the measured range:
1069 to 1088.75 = 0.06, 7.98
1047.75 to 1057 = 0.50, 5.35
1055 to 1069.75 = 0.25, 6.7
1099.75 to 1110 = -0.08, 9.07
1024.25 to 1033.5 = 0.29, 6.48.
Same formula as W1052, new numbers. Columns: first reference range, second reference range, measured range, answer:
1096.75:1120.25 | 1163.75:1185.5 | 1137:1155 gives 1.3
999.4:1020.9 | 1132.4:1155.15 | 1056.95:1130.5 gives -1.2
